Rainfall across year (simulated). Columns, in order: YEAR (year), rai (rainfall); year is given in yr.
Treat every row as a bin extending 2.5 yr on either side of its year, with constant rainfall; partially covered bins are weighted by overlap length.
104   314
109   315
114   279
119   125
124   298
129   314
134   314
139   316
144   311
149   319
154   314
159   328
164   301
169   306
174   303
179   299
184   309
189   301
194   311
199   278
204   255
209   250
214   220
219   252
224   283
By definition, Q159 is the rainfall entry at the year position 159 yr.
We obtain 328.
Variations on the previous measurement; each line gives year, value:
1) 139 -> 316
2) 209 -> 250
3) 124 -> 298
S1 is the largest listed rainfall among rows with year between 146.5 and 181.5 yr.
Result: 328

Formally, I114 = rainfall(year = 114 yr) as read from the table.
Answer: 279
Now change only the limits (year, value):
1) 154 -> 314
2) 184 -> 309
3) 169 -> 306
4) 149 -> 319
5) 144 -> 311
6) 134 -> 314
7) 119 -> 125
